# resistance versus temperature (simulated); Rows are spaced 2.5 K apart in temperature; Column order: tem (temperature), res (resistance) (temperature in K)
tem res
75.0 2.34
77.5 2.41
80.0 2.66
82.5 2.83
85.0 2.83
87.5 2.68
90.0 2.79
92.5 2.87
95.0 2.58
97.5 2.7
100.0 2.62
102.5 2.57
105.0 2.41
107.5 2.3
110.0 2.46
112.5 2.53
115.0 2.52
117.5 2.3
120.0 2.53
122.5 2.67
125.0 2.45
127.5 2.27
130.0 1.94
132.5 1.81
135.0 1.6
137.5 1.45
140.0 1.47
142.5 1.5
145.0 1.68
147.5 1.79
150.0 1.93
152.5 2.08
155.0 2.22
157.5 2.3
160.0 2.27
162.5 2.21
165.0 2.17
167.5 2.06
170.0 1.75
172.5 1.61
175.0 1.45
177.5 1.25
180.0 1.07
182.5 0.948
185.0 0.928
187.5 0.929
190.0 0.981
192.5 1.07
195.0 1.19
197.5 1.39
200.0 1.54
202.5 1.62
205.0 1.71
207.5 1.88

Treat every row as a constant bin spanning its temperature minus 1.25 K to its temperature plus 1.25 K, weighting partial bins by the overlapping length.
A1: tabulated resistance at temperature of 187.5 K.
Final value 0.929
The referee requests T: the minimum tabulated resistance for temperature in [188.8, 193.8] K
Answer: 0.981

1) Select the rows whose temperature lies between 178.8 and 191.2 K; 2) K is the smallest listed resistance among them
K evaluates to 0.928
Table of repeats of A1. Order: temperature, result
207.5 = 1.88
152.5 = 2.08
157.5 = 2.3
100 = 2.62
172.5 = 1.61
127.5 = 2.27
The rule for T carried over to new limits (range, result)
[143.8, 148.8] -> 1.68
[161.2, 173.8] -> 1.61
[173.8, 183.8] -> 0.948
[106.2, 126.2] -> 2.3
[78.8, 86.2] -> 2.66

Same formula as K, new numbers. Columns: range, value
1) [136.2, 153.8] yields 1.45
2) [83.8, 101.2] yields 2.58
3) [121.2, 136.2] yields 1.6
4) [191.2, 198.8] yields 1.07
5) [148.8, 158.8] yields 1.93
